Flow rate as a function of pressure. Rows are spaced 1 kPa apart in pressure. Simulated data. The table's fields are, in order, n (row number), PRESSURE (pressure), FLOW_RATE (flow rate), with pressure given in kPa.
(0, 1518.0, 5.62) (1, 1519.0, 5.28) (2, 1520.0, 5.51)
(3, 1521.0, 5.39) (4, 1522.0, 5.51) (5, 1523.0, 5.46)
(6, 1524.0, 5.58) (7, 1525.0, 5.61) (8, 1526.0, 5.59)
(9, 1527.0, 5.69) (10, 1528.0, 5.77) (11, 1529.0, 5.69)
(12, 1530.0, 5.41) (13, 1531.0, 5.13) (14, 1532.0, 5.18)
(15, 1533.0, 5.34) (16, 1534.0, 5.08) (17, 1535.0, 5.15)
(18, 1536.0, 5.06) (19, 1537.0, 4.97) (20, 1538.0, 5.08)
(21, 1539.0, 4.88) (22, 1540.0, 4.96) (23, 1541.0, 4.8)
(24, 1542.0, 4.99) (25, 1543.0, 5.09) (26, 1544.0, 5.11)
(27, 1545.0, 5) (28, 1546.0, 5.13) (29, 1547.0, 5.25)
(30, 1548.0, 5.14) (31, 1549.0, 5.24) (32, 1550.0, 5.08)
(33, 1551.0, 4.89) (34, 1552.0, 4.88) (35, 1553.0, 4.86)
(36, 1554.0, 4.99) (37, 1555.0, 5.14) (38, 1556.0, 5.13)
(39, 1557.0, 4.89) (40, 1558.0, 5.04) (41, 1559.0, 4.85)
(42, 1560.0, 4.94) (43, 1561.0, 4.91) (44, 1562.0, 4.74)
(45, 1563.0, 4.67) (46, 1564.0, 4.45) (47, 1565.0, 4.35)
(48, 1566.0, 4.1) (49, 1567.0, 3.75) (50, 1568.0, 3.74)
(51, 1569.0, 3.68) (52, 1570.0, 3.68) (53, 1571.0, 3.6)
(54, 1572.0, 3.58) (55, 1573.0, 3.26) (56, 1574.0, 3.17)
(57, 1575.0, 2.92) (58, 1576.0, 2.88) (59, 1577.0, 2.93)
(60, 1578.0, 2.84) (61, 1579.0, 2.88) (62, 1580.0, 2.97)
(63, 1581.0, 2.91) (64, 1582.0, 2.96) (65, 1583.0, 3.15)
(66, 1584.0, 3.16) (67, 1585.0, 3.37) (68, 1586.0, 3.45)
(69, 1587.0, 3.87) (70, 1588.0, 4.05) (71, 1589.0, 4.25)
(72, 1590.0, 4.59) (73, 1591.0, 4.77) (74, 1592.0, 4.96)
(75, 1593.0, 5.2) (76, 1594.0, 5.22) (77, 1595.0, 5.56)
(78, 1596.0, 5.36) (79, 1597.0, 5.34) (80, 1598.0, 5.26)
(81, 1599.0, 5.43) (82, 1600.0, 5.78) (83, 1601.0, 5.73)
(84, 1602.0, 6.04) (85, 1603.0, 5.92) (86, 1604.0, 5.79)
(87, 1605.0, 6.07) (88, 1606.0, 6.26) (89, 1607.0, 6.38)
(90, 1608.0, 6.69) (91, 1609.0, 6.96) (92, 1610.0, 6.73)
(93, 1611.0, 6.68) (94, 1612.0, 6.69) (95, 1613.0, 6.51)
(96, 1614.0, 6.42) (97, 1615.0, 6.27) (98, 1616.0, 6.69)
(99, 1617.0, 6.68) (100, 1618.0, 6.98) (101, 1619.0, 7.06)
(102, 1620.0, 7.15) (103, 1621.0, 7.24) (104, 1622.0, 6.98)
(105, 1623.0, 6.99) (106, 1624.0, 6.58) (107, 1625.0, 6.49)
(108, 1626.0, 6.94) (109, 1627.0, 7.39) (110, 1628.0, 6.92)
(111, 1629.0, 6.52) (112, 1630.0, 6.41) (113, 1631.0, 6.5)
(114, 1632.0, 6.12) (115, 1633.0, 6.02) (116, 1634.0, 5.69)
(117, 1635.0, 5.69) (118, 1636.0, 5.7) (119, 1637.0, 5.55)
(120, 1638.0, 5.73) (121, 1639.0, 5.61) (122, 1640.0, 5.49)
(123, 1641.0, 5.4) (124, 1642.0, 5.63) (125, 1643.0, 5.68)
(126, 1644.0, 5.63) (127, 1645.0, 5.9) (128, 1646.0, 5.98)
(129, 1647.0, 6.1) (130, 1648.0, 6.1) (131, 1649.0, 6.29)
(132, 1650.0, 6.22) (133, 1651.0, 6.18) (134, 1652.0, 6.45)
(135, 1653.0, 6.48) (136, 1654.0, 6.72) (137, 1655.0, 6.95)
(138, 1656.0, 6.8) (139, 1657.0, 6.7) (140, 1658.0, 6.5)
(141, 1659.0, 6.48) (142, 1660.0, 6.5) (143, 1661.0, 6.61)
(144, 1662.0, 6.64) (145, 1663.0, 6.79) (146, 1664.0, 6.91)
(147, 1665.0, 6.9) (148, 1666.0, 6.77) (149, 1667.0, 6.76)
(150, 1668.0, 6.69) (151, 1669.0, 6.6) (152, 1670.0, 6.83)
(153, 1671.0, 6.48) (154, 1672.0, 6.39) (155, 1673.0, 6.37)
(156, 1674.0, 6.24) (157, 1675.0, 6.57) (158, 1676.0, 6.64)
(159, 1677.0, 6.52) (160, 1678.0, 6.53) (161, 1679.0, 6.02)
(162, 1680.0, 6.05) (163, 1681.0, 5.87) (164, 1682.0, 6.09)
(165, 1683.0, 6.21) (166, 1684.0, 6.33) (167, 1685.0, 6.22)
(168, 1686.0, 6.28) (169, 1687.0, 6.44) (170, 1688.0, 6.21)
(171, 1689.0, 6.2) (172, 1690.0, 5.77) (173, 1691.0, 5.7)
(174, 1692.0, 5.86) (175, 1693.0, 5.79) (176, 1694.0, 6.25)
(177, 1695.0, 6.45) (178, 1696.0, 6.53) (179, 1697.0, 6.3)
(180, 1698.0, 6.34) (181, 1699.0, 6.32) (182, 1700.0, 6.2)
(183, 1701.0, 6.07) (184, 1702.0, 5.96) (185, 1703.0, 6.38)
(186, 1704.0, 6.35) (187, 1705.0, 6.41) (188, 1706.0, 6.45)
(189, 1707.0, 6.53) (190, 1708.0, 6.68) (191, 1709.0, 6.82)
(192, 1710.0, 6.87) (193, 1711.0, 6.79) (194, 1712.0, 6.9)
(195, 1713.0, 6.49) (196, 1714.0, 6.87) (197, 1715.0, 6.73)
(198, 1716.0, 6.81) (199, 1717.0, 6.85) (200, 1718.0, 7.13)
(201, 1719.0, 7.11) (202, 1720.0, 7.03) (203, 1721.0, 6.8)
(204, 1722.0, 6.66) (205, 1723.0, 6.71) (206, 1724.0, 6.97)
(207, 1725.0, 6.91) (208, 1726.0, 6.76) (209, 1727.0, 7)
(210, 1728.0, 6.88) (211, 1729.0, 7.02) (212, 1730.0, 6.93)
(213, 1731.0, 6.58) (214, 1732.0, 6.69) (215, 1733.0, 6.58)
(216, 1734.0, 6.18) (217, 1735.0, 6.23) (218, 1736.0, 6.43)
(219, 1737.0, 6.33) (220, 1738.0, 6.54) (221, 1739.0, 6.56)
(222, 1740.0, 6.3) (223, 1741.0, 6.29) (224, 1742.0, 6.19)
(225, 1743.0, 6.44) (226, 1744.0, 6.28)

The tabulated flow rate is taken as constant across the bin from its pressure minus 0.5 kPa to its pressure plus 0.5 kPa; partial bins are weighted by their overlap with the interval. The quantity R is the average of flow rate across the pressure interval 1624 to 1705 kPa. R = 6.29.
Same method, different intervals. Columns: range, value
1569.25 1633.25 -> 5.31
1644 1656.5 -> 6.32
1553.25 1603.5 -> 4.29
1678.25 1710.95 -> 6.26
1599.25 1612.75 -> 6.27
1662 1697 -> 6.36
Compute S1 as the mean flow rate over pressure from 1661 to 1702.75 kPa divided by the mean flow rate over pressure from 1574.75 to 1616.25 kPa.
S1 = 1.3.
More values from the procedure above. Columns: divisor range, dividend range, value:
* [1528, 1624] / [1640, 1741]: 1.29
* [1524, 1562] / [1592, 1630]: 1.23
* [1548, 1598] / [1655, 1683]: 1.55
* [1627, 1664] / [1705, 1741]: 1.08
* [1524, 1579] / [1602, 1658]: 1.36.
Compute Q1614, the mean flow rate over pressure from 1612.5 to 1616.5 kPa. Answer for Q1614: 6.47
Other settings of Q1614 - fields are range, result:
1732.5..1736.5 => 6.36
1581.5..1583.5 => 3.05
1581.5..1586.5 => 3.22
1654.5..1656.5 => 6.88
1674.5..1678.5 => 6.57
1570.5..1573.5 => 3.48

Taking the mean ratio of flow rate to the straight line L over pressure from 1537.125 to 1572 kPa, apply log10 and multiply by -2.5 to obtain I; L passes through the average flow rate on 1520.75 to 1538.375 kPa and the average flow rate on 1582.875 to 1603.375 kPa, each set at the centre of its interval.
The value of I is 0.10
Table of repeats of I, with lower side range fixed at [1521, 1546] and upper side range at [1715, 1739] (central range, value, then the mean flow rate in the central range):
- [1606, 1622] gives -0.15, 6.73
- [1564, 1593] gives 0.48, 3.61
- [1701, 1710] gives 0.02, 6.45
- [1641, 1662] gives -0.02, 6.28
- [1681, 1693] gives 0.06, 6.09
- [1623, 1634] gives -0.10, 6.57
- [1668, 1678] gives -0.03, 6.53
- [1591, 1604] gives 0.05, 5.47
